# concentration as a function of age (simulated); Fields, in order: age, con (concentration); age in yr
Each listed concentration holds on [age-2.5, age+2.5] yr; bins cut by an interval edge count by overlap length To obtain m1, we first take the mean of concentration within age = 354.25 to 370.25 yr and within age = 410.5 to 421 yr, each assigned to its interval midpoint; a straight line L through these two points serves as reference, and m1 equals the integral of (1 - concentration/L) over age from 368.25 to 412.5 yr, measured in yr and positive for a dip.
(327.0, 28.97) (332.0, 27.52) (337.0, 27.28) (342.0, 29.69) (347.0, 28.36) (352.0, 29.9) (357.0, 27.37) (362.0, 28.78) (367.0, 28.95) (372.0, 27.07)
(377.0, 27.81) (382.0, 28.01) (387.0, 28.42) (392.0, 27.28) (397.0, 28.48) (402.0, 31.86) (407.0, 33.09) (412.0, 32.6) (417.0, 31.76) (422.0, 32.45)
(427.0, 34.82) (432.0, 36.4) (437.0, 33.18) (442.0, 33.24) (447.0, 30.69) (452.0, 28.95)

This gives 1.7 yr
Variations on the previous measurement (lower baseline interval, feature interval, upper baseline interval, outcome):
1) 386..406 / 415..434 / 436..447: -1.5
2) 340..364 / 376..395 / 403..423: 1.8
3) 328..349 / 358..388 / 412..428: 2.0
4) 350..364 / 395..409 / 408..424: 0.1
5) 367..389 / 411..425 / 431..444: -0.1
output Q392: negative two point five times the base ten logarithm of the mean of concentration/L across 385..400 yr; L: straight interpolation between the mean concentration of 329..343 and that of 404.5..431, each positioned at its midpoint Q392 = 0.12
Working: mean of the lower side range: 28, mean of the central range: 28.2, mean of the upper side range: 33.1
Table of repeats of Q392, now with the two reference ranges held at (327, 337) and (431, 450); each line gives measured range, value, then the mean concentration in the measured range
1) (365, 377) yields 0.07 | 27.9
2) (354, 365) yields 0.04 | 28.2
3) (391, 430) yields -0.01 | 31.8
